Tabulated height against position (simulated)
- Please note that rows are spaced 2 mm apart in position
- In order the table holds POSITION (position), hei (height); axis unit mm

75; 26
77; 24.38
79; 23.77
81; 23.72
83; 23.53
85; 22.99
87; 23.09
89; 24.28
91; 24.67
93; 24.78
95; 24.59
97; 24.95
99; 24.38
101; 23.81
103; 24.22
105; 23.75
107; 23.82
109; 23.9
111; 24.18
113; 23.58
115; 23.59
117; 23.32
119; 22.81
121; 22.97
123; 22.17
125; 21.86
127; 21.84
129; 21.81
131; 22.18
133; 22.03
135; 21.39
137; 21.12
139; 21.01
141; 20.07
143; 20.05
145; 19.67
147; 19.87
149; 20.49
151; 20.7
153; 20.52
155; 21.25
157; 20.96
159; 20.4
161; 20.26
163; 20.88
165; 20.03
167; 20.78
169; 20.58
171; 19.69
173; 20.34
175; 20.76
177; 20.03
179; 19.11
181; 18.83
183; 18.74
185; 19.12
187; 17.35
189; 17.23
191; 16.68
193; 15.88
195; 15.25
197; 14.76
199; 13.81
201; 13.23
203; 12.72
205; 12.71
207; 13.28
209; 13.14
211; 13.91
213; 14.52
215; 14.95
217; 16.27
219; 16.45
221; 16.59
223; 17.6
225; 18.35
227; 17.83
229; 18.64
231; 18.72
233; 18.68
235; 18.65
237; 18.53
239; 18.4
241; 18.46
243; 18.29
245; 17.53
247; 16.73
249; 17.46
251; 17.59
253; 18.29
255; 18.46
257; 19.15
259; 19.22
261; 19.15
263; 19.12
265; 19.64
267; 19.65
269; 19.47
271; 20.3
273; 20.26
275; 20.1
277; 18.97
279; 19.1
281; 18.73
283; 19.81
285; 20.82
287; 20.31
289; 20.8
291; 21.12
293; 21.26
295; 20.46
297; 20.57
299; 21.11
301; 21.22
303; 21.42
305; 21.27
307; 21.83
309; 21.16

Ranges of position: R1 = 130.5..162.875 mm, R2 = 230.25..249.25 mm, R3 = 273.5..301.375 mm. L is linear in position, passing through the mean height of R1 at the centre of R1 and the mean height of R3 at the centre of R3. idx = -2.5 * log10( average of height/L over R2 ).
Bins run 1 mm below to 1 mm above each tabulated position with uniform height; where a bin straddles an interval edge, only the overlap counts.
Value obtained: 0.128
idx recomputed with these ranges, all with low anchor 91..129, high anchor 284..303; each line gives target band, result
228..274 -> 0.15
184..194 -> 0.28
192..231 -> 0.39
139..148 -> 0.15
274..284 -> 0.09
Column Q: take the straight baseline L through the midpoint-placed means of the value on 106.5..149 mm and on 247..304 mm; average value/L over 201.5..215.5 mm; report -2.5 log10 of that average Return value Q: 0.46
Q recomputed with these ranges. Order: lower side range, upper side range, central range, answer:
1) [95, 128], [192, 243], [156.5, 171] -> -0.03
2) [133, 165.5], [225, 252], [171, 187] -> 0.02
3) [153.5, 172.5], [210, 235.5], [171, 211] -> 0.15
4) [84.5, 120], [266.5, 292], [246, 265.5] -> 0.11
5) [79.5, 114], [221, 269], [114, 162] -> 0.06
